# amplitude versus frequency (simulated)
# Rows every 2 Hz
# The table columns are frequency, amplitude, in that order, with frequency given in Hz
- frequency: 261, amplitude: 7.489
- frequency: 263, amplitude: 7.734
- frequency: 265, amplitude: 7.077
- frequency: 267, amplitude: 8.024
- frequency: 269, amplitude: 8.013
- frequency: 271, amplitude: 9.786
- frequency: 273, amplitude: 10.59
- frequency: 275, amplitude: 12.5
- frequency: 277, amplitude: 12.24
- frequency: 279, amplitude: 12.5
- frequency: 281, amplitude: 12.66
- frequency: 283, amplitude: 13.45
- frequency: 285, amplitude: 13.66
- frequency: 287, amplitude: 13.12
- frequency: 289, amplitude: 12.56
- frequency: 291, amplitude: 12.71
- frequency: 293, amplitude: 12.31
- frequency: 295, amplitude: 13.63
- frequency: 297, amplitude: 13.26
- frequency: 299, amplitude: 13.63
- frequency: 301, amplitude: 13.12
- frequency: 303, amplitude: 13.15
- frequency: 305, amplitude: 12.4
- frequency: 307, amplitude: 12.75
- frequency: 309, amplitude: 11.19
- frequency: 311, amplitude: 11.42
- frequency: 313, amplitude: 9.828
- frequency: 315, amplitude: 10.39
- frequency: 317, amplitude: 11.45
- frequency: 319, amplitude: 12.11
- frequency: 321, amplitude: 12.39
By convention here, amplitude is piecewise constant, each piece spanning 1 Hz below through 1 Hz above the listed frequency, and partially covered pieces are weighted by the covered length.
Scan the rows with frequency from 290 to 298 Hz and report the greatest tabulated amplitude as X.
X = 13.63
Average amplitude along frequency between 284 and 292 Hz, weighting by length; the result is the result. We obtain 13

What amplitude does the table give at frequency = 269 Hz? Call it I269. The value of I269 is 8.013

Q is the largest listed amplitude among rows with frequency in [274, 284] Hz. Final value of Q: 13.45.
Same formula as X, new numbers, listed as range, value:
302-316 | 13.15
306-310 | 12.75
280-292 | 13.66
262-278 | 12.5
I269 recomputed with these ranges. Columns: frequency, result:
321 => 12.39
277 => 12.24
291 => 12.71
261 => 7.489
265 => 7.077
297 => 13.26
